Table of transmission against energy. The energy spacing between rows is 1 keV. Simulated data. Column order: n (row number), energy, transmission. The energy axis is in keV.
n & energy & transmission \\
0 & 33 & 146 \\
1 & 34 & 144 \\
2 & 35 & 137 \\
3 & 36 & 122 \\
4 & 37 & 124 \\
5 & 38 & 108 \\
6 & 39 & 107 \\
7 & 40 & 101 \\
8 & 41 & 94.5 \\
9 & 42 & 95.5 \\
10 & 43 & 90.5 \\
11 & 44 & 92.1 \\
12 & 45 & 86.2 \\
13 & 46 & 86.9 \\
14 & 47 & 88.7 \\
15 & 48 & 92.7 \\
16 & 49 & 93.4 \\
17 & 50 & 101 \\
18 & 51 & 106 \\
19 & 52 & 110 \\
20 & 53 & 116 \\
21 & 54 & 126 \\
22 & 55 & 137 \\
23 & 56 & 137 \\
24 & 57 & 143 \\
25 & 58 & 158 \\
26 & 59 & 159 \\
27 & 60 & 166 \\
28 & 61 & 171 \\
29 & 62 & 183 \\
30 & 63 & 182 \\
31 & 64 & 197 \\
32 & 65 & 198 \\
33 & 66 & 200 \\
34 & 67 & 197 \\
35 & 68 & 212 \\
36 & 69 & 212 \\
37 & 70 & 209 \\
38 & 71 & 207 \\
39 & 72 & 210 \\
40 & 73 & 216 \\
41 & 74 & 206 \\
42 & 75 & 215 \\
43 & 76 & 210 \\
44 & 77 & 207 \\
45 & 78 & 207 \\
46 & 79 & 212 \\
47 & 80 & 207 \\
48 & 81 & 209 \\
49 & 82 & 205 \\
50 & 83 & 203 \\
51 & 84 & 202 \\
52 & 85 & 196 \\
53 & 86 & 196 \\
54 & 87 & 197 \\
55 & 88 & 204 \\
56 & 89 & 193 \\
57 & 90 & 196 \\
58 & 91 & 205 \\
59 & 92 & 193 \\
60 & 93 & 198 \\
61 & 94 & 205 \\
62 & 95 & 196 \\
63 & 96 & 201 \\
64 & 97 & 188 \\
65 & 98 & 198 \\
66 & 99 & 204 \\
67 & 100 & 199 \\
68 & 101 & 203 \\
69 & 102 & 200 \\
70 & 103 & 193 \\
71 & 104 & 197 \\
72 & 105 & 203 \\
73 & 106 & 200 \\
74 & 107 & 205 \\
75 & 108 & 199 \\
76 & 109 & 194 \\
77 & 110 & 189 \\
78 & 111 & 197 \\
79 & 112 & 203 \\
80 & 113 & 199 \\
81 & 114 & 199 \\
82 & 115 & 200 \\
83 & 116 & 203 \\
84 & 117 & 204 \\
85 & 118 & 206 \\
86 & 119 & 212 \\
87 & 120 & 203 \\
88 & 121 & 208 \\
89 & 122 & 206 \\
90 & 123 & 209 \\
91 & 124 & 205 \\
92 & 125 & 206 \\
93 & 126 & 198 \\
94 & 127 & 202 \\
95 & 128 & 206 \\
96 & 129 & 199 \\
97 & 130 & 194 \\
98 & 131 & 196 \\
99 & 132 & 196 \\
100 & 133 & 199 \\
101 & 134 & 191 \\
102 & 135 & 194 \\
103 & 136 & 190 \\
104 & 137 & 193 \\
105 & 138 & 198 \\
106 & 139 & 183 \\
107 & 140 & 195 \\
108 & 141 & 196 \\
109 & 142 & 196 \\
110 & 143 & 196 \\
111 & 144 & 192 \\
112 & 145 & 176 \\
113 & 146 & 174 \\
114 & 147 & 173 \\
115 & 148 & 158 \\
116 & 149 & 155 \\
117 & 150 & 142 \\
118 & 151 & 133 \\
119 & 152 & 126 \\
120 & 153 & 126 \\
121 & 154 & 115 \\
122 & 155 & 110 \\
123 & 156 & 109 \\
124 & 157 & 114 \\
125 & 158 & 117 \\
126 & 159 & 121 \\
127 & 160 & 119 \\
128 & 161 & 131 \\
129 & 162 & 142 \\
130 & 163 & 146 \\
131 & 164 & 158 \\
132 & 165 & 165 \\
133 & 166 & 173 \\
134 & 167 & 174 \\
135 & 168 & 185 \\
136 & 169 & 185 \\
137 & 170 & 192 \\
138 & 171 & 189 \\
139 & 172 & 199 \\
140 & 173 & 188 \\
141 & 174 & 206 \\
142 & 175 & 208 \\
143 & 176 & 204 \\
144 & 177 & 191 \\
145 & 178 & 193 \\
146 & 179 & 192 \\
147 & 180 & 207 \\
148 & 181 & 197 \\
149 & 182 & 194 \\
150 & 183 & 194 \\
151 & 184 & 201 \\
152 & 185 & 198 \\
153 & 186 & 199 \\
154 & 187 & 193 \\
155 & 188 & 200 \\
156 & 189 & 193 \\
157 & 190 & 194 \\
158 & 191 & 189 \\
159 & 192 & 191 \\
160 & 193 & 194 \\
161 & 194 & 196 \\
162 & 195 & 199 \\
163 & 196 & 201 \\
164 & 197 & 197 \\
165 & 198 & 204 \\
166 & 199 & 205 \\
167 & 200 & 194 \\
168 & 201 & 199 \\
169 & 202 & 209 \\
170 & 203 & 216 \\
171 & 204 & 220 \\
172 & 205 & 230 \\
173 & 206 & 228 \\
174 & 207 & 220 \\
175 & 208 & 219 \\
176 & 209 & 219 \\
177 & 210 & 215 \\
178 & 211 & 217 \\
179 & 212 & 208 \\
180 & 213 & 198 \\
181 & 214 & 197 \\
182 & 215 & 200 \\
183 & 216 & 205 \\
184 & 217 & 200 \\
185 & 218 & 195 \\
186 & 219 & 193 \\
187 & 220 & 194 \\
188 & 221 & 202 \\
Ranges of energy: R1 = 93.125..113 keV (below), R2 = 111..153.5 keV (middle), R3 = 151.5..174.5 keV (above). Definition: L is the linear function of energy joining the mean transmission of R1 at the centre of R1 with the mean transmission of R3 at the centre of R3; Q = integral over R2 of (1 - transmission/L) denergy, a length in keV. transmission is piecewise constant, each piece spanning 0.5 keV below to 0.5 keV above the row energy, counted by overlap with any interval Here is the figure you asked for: -3.13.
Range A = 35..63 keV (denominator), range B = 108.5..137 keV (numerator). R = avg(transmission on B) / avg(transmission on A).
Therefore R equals 1.7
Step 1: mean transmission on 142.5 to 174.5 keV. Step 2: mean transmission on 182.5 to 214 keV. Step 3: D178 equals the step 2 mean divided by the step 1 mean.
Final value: 1.31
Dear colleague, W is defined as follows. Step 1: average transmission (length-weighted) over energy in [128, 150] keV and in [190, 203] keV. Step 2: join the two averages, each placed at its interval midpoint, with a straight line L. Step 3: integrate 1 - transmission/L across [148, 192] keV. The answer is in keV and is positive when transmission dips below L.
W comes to 5.6 keV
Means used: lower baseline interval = 187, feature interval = 169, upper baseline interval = 199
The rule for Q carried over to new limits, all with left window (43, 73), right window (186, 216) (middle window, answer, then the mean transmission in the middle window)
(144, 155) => 2.2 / 148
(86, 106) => -4.0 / 199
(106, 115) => -1.5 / 198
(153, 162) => 3.3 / 119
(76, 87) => -3.1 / 204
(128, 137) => -0.8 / 195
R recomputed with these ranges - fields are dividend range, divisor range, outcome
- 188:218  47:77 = 1.23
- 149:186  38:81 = 1.06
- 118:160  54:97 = 0.91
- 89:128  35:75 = 1.38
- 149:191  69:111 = 0.84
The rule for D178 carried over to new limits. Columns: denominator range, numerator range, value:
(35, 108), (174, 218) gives 1.19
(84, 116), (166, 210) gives 1.01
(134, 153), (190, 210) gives 1.18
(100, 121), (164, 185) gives 0.95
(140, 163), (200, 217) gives 1.43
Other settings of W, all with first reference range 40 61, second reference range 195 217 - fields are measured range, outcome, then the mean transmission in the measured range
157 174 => 2.2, 161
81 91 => -4.6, 200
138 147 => -0.9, 188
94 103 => -3.4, 199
